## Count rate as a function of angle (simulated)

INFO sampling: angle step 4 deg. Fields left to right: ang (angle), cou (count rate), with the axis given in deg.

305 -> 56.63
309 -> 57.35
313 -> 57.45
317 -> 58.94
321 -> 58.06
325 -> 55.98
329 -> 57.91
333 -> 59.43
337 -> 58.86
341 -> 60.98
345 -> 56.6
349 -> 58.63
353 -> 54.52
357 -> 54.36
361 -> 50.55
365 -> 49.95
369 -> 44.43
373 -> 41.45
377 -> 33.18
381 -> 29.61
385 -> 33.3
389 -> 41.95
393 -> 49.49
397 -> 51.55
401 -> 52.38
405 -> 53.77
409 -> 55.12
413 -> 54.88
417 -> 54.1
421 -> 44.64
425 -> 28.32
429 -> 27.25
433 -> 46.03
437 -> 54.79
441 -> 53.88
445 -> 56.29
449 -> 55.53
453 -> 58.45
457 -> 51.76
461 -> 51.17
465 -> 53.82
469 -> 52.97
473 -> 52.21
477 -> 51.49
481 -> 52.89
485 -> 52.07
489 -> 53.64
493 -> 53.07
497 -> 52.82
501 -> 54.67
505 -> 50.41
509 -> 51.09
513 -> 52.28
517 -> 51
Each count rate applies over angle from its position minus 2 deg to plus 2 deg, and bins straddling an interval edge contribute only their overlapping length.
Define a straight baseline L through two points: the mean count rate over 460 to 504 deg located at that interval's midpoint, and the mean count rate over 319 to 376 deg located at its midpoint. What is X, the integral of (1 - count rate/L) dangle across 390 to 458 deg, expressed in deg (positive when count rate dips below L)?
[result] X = 4.6 deg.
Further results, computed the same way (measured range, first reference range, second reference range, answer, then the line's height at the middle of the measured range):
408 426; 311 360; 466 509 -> 2.2 deg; 54.9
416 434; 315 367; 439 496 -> 5.1 deg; 54.5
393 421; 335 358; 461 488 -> 1.2 deg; 55.1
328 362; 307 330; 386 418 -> -0.9 deg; 55.5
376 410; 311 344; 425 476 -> 5.9 deg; 54.1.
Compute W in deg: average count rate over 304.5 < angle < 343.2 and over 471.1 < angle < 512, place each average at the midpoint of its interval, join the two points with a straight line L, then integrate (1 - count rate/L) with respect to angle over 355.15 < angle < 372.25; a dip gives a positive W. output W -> 2.31 deg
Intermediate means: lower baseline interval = 58.2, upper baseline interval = 52.4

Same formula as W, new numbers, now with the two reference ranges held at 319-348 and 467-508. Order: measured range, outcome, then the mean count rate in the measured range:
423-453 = 4.1 deg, 46.8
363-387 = 7.7 deg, 38.7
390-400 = 1.1 deg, 49.8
